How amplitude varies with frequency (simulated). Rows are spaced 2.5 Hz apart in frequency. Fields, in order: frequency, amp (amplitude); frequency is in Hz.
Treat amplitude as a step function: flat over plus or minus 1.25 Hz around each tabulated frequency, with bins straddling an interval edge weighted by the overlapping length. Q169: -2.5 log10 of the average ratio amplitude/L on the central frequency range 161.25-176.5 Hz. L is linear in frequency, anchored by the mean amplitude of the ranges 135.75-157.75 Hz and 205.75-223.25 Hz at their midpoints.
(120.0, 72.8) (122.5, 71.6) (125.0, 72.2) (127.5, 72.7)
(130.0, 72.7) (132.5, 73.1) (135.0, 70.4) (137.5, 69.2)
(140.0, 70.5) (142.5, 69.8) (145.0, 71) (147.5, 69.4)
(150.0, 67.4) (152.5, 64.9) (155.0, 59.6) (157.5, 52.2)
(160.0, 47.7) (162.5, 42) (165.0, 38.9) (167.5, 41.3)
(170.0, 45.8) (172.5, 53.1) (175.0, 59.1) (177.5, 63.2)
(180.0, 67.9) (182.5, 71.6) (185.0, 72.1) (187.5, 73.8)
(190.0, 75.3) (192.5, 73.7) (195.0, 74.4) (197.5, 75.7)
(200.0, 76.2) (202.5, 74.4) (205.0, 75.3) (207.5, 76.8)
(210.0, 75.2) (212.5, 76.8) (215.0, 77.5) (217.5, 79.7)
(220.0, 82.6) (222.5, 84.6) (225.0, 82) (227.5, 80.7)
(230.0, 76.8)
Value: 0.44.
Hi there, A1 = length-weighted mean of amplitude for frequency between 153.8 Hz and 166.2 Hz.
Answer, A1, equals 48.1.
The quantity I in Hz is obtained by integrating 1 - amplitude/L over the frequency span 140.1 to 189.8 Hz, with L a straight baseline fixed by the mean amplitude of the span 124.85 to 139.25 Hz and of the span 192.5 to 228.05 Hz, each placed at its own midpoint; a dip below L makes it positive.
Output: 9.5 Hz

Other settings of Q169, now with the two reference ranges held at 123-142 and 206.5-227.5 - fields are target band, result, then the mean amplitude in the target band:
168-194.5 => 0.171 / 65.1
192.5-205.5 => 0.039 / 75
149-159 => 0.211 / 60.5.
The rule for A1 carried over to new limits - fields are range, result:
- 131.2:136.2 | 71.8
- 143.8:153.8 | 68.1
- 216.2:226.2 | 82.2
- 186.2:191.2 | 74.5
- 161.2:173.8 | 44.3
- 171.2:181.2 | 60.7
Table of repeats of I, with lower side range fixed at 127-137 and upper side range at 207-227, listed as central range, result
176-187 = 1.1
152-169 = 5.9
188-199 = 0.4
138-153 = 0.8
